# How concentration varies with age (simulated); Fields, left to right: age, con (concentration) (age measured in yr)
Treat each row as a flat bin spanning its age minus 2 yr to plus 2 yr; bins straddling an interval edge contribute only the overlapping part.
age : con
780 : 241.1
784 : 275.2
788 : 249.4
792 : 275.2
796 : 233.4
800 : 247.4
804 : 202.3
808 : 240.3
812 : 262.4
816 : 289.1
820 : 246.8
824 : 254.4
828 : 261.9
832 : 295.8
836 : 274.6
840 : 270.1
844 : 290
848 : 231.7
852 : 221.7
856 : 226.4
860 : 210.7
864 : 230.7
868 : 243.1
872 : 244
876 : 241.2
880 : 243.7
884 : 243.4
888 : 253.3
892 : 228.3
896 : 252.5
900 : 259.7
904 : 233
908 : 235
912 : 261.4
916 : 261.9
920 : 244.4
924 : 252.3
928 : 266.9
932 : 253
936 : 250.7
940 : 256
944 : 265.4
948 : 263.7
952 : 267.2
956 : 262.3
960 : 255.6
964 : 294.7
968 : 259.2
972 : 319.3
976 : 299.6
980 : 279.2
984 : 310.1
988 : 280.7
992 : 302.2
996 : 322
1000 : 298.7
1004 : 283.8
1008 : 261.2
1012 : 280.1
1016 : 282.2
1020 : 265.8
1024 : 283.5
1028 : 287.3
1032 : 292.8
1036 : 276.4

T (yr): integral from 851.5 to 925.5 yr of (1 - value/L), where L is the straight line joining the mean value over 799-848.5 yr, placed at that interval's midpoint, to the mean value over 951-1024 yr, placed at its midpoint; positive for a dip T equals 7.7 yr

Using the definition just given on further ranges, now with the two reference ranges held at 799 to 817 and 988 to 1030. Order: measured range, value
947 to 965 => 0.5 yr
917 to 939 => 1.3 yr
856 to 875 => 1.9 yr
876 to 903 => 1.7 yr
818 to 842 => -1.6 yr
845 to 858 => 1.2 yr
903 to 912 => 0.9 yr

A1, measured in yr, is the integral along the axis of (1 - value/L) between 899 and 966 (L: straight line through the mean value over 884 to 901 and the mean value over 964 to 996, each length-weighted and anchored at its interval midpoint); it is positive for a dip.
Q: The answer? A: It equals 2.8 yr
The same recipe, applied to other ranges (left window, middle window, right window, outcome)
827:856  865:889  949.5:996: 2.15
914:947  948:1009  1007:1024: -4.44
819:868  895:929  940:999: 2.19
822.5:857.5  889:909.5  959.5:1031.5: 2.09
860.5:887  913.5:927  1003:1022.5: -0.15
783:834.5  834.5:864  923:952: 1.40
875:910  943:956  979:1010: 0.29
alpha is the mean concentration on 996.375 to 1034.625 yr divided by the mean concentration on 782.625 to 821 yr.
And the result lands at 1.1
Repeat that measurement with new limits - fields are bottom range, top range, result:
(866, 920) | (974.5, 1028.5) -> 1.17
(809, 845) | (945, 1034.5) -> 1.05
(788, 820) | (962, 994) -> 1.17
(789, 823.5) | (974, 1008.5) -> 1.18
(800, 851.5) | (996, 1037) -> 1.10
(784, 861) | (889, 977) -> 1.03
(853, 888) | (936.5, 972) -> 1.14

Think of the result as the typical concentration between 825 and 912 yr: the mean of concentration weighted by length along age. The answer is 248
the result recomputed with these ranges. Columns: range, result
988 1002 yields 304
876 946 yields 250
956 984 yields 285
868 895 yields 243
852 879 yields 232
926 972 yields 266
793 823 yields 247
